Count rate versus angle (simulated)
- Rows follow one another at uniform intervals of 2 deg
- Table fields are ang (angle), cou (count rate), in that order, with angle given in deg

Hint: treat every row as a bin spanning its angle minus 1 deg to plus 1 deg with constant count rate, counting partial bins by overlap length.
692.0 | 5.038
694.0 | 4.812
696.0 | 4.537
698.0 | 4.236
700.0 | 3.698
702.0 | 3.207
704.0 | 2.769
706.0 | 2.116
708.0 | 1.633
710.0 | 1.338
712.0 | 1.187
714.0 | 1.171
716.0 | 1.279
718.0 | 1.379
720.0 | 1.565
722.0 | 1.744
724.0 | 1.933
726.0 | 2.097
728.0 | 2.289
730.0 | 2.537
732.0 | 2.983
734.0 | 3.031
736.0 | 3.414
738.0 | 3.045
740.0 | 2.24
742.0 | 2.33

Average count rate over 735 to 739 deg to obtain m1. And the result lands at 3.23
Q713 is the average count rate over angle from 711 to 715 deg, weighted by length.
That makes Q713 1.18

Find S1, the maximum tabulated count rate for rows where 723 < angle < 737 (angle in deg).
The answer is 3.414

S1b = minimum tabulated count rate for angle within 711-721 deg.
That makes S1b 1.171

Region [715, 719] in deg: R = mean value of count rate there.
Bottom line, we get 1.33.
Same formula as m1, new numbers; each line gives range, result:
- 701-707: 2.7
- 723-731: 2.21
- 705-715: 1.49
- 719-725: 1.75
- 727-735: 2.71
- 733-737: 3.22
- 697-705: 3.48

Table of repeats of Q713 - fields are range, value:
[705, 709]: 1.87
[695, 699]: 4.39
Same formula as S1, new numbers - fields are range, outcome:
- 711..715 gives 1.187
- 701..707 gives 3.207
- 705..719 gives 2.116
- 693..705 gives 4.812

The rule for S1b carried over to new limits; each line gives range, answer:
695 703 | 3.207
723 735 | 1.933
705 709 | 1.633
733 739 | 3.031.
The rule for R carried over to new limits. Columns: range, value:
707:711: 1.49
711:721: 1.32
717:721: 1.47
